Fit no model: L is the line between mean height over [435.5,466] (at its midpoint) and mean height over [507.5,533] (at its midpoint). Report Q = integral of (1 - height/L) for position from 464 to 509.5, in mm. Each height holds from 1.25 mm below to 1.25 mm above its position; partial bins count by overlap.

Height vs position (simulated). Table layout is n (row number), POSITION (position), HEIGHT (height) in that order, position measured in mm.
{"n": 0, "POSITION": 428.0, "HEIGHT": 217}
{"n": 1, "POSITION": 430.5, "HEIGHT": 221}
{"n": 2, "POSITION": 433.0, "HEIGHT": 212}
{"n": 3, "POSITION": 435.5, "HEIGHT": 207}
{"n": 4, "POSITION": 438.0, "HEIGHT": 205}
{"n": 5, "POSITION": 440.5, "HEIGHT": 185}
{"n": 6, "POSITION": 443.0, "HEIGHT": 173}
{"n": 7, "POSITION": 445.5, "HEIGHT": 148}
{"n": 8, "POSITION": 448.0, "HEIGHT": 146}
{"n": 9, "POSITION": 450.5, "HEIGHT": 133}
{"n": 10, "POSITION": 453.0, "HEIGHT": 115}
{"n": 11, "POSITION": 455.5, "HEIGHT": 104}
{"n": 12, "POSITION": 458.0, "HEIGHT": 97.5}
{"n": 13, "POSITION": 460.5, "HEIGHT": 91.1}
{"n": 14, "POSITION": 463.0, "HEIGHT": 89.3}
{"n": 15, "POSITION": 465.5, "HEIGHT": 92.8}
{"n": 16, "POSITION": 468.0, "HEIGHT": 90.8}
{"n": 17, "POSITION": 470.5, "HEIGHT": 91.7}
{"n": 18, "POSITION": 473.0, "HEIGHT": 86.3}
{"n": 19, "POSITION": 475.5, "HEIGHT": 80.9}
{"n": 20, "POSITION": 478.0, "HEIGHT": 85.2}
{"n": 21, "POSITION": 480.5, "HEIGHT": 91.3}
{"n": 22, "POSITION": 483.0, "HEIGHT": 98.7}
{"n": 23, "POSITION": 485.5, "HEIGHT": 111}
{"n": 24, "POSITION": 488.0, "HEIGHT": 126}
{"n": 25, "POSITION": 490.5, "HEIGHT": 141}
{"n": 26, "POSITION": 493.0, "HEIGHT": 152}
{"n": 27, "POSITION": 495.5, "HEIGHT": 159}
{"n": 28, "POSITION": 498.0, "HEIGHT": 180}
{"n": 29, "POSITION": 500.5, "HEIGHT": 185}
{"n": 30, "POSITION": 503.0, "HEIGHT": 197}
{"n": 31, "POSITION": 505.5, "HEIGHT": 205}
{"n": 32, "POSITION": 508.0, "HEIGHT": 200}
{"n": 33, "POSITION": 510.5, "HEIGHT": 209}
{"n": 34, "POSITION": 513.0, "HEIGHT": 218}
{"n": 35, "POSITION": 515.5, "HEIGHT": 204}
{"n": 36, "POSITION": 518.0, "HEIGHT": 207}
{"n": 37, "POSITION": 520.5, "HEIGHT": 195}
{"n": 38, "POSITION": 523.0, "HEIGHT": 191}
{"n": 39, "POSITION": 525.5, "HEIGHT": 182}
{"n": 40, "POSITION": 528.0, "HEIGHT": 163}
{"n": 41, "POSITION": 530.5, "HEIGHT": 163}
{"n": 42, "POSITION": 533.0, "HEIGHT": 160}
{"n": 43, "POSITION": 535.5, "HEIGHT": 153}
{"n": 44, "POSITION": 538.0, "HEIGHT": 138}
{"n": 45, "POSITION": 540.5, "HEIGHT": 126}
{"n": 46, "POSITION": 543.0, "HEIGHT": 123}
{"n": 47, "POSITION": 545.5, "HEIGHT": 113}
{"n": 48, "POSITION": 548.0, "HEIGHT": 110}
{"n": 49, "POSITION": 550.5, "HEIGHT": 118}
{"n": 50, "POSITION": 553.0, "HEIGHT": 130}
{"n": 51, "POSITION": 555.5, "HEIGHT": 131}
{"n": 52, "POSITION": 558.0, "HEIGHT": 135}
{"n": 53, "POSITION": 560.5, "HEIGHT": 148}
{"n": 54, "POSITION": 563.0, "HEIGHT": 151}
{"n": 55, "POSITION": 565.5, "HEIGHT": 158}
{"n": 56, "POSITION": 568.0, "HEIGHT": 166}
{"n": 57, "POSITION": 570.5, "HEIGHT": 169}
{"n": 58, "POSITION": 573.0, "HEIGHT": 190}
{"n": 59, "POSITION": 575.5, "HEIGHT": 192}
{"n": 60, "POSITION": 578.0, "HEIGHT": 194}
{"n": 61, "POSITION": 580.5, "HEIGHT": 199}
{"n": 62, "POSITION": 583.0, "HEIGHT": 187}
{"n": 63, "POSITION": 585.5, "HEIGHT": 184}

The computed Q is 9.6 mm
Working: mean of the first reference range 136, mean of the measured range 132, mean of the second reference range 191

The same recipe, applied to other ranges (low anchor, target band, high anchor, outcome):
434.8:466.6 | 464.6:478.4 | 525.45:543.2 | 5.12 mm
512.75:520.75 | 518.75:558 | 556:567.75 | 7.15 mm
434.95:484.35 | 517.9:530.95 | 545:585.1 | -3.69 mm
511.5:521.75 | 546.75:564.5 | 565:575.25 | 4.86 mm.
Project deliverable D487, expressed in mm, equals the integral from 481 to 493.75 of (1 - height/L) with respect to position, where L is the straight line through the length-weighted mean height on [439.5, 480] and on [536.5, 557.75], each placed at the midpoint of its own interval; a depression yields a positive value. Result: -0.71 mm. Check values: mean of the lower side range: 112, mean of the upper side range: 125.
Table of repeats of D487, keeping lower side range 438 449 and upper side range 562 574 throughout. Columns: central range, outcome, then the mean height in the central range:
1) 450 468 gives 7.2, 101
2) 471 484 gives 6.1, 88.5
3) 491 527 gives -5.0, 190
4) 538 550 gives 3.4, 120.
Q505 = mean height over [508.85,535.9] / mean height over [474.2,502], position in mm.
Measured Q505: 1.45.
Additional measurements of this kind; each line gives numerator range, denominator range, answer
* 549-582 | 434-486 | 1.32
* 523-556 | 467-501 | 1.19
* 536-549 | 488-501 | 0.78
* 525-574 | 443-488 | 1.38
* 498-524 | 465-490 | 2.07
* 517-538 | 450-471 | 1.75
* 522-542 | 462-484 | 1.77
